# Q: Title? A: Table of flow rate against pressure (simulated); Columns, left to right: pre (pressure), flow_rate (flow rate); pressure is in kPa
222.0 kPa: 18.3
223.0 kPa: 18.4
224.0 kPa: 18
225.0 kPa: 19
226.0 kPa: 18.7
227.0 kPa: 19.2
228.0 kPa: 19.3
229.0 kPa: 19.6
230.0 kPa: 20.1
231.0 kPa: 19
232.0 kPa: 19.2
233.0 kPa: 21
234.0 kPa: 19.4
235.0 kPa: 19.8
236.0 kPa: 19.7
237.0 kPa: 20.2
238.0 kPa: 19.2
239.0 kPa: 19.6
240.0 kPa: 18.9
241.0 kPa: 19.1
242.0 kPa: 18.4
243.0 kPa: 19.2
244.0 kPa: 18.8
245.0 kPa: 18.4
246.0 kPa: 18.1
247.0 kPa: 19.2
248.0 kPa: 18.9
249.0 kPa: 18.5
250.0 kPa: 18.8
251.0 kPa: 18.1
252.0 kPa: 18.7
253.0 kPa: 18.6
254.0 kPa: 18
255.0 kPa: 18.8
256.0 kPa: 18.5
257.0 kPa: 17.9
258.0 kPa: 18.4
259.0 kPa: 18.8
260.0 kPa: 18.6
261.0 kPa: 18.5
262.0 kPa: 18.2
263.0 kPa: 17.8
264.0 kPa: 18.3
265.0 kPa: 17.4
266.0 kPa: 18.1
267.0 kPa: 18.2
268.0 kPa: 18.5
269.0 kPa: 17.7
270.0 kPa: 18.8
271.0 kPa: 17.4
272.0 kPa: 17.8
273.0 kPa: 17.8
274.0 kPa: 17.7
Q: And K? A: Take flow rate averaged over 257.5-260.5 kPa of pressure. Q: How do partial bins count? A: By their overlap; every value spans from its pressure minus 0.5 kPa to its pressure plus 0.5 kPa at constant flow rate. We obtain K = 18.6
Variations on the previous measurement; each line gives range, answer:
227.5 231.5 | 19.5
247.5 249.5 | 18.7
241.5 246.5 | 18.6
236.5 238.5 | 19.7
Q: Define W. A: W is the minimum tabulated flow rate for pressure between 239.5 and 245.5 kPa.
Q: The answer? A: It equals 18.4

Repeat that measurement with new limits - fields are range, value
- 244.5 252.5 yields 18.1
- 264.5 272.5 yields 17.4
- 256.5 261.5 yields 17.9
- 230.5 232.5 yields 19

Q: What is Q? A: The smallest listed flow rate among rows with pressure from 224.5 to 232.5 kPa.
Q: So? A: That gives 18.7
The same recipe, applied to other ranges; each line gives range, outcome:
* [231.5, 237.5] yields 19.2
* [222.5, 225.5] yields 18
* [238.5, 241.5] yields 18.9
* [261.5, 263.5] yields 17.8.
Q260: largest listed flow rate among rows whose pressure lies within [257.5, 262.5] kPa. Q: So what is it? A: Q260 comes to 18.8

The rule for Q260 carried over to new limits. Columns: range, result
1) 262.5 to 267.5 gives 18.3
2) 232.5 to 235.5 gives 21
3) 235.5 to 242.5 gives 20.2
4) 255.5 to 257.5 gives 18.5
